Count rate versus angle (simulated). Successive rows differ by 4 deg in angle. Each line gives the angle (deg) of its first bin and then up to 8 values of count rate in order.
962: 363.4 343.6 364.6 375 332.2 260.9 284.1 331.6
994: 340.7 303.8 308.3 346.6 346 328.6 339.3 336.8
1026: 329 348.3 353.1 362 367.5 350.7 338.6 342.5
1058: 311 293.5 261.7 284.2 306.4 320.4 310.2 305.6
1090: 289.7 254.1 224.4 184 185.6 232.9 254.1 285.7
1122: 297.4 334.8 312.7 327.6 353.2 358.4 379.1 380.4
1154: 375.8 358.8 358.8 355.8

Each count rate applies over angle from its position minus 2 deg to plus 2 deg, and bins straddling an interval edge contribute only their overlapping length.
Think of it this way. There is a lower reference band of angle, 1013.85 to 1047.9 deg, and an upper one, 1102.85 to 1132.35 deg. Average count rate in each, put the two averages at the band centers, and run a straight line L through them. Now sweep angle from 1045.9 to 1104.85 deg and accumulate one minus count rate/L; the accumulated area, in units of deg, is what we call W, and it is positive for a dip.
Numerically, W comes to 3.8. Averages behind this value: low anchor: 347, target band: 288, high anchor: 269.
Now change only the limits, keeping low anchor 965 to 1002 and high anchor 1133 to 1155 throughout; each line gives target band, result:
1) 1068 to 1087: 2.30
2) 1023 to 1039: -0.49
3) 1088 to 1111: 8.11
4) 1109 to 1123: 3.49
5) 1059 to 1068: 1.64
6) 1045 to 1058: 0.11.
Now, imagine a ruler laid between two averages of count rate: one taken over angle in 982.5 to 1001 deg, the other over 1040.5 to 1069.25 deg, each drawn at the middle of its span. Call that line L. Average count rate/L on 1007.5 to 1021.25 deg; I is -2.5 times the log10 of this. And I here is -0.08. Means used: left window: 310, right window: 321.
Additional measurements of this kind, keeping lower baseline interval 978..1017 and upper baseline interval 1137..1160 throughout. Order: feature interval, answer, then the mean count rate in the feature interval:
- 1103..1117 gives 0.49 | 226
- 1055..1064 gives 0.11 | 307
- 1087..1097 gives 0.28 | 271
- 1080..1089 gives 0.14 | 306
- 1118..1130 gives 0.16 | 310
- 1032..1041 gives -0.09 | 359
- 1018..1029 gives -0.03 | 335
